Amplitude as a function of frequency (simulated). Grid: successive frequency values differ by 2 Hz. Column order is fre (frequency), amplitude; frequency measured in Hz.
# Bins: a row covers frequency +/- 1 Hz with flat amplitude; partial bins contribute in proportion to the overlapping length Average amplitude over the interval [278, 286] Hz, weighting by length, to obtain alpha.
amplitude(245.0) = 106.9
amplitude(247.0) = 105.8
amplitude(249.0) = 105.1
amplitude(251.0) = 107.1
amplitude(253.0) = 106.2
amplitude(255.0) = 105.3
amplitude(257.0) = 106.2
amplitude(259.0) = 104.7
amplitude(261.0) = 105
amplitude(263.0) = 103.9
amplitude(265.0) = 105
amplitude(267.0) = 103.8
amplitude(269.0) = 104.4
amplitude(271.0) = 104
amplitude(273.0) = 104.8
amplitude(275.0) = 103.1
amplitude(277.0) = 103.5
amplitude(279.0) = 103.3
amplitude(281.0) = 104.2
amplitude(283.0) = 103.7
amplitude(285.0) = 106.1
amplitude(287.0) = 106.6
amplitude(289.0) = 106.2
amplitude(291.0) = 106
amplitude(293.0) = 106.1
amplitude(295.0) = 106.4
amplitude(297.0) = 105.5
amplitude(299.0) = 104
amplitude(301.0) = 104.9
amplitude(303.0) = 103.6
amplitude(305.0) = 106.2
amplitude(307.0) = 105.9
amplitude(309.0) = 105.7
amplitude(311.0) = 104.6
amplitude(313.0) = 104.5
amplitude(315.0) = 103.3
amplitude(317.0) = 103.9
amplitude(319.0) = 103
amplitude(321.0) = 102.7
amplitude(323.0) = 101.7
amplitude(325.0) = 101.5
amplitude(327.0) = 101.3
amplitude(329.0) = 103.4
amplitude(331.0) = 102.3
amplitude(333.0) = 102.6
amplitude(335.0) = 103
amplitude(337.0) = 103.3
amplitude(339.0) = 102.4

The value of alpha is 104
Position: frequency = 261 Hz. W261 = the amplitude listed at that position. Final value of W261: 105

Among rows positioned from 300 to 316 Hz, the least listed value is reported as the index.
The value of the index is 103.3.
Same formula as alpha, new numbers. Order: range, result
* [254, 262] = 105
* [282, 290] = 106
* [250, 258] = 106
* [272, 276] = 104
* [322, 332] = 102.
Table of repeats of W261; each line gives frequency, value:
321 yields 102.7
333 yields 102.6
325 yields 101.5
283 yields 103.7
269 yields 104.4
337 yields 103.3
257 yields 106.2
